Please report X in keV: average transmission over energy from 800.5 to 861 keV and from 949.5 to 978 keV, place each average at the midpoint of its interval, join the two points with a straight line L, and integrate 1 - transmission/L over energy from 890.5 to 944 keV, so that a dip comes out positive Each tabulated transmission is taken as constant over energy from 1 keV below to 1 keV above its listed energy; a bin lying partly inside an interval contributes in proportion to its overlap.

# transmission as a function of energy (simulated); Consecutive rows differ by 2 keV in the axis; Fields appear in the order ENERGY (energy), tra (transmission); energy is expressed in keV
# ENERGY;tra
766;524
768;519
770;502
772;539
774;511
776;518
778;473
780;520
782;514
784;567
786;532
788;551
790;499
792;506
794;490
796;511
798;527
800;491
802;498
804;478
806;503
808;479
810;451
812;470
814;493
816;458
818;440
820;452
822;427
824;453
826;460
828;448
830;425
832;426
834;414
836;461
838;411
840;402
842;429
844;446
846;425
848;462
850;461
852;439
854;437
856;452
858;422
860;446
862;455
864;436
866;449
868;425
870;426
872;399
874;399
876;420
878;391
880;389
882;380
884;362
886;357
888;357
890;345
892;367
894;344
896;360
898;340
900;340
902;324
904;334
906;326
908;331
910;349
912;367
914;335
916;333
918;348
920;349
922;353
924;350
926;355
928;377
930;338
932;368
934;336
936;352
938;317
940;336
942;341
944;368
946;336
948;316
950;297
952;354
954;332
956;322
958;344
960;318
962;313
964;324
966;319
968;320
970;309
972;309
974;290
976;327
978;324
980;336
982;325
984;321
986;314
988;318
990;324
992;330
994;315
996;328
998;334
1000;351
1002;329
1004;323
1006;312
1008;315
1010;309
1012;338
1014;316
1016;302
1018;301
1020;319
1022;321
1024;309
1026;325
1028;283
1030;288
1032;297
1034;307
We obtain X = 2.8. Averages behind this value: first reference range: 449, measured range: 345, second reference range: 320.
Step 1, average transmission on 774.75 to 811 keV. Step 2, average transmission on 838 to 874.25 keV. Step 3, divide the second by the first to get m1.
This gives 0.9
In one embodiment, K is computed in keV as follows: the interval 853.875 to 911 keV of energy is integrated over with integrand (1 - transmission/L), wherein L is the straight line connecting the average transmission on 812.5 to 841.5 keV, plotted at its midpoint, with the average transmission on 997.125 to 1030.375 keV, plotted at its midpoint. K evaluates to 2.9 keV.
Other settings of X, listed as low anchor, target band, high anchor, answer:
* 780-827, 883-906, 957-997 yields 3.1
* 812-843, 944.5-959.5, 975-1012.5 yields 1.0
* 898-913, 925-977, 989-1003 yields 0.5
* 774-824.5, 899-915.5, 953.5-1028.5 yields 2.4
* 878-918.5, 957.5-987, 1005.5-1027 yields 0.8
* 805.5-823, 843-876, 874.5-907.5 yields -2.8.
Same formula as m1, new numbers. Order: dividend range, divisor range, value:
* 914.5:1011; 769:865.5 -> 0.70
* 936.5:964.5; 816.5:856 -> 0.75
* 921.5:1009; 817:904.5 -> 0.80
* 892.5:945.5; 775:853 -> 0.73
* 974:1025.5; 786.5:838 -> 0.68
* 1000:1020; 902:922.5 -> 0.93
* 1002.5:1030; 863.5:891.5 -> 0.79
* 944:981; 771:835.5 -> 0.67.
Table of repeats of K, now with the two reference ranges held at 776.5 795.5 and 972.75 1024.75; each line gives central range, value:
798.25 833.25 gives 1.90 keV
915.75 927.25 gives 1.23 keV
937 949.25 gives 1.21 keV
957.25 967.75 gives 0.92 keV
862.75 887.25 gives 1.81 keV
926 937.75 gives 0.93 keV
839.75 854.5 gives 0.67 keV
